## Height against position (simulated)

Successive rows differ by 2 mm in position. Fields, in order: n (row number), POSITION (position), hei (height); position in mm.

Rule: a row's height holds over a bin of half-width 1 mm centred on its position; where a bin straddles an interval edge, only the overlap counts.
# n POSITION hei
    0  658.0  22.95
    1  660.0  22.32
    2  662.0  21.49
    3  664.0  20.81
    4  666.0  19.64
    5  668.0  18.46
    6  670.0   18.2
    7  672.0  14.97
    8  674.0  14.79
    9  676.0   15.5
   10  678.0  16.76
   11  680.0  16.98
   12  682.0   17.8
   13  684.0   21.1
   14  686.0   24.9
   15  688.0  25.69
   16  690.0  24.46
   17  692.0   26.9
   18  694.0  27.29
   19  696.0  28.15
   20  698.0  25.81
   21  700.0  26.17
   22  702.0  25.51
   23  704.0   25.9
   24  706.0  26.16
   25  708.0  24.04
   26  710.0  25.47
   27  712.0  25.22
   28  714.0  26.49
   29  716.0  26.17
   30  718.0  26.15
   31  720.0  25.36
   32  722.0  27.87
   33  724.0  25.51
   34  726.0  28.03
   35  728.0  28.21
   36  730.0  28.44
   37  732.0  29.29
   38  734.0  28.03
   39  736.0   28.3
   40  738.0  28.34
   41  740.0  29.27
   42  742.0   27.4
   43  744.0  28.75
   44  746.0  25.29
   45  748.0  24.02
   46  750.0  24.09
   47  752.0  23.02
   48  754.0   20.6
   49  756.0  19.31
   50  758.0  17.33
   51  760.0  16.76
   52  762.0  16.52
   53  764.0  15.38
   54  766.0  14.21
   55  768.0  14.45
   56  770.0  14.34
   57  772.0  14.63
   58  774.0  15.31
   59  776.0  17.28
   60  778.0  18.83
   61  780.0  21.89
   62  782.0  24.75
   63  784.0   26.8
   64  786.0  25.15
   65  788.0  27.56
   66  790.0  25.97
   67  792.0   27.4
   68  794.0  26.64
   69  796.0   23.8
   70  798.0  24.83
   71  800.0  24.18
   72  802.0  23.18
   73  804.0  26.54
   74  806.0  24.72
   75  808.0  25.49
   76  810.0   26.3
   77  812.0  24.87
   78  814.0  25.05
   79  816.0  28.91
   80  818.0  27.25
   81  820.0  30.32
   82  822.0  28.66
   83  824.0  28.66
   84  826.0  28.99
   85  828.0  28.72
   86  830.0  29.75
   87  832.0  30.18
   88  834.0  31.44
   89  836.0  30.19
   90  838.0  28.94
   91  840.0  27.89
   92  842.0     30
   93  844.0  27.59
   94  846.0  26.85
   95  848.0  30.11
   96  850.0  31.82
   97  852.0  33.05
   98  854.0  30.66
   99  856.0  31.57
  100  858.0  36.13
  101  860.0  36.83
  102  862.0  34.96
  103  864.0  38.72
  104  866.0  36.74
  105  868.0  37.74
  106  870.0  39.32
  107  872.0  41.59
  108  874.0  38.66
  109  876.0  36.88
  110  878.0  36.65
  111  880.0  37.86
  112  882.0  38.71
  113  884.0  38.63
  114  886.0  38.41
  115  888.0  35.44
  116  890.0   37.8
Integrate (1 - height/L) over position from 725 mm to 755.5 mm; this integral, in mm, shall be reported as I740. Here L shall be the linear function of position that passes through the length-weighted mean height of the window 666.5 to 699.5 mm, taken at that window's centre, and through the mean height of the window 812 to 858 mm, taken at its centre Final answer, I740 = -3.0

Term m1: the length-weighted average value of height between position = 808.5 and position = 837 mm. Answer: 28.5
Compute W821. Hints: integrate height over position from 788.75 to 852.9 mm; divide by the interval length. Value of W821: 27.8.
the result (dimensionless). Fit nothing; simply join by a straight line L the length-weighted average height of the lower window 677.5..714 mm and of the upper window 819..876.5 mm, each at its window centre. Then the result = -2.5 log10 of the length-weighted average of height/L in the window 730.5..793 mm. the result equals 0.24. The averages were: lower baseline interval 24.3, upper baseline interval 32.5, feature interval 22.3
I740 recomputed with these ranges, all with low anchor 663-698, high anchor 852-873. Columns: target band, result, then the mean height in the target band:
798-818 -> 3.88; 25.5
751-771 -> 7.54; 17.2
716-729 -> -1.26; 26.8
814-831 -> 2.17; 28.7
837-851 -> 2.29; 29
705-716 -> -1.00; 25.5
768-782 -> 5.57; 17.4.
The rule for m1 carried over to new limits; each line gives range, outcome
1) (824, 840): 29.6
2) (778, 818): 25.4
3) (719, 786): 22.7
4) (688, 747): 26.8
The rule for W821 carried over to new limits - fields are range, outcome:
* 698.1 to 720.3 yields 25.7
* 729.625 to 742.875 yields 28.4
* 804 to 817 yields 25.9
